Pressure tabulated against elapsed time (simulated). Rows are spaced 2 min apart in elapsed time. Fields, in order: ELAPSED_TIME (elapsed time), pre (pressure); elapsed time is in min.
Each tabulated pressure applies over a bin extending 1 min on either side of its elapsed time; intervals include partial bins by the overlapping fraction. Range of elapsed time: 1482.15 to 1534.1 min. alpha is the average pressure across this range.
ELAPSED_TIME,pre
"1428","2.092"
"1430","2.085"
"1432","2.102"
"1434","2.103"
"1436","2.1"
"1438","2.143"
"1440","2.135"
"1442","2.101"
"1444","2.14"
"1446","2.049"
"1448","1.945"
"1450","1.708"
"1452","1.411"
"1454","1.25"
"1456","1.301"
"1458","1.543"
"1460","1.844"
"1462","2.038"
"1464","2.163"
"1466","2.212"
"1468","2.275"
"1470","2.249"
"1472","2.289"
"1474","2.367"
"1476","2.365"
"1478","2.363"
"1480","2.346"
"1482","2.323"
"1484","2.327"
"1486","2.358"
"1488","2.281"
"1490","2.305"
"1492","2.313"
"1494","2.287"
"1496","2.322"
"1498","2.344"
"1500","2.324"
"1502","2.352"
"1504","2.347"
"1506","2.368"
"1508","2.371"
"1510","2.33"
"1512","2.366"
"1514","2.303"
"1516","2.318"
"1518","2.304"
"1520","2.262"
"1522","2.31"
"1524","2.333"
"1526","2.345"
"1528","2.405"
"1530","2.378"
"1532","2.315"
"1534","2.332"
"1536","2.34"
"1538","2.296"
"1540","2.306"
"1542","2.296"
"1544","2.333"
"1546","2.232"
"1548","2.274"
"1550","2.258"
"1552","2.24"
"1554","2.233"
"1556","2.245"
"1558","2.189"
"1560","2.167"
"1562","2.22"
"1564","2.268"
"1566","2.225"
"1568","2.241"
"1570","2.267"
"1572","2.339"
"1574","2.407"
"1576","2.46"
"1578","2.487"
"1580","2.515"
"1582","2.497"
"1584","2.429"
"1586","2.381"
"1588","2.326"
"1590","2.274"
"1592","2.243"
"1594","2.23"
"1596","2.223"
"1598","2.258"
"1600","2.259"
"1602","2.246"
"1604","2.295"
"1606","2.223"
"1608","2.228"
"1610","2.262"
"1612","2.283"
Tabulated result 2.33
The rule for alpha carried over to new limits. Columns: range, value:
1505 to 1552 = 2.32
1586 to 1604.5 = 2.27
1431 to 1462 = 1.86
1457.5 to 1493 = 2.23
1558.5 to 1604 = 2.31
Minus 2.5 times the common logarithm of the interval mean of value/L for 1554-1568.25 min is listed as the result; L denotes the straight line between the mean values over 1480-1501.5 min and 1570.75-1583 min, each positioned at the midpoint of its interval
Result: 0.09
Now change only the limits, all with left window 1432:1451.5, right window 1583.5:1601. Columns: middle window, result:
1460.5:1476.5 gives -0.08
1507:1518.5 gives -0.09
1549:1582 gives -0.03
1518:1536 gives -0.08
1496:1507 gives -0.10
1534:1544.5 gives -0.06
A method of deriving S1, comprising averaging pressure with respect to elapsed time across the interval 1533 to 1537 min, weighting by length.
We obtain 2.34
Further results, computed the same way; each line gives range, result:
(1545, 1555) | 2.25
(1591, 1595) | 2.24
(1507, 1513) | 2.36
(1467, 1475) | 2.29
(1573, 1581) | 2.47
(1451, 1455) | 1.33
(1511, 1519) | 2.32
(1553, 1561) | 2.21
